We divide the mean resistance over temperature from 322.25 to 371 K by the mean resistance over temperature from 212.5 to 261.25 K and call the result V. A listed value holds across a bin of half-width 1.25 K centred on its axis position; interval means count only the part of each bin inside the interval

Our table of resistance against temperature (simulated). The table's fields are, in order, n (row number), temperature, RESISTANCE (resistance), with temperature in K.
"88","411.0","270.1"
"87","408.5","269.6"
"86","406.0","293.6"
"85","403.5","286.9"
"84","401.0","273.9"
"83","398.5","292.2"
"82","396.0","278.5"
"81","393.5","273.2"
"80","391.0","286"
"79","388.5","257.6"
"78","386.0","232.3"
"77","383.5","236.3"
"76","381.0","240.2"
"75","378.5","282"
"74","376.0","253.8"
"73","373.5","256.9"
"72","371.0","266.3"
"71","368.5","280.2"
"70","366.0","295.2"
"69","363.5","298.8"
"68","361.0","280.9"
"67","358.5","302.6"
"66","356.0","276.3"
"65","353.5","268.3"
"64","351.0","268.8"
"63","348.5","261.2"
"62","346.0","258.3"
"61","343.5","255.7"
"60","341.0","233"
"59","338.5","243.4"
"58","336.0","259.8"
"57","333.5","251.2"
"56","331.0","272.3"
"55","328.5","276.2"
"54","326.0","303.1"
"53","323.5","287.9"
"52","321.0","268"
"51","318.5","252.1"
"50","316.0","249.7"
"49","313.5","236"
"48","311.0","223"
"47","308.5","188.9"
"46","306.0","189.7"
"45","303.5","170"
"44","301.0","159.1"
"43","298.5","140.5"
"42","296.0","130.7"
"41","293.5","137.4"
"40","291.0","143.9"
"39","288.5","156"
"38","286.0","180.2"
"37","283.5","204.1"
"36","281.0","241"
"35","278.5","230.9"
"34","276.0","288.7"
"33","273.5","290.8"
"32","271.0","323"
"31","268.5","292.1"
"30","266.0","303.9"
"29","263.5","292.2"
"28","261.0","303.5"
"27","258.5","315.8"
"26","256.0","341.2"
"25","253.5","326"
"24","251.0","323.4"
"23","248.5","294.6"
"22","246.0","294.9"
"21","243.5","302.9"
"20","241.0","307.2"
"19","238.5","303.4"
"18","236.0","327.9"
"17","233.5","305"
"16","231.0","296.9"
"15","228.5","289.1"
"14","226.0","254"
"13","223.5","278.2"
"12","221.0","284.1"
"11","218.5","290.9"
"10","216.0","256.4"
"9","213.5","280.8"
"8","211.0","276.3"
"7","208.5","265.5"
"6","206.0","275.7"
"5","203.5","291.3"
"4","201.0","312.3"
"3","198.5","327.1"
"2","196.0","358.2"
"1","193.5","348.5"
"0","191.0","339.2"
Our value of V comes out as 0.91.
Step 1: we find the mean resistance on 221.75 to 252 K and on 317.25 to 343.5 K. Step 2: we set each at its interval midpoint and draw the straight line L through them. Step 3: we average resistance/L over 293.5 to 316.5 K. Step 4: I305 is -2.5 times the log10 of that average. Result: 0.43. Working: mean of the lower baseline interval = 298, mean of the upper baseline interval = 264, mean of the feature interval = 183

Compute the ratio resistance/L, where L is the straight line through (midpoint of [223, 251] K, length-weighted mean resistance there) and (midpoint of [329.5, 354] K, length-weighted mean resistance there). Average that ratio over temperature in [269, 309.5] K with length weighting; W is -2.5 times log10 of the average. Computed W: 0.357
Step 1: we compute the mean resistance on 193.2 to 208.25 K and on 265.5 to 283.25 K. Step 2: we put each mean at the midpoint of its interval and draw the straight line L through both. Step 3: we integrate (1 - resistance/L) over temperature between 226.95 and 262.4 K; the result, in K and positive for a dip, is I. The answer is -2.2 K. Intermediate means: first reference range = 313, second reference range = 276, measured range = 309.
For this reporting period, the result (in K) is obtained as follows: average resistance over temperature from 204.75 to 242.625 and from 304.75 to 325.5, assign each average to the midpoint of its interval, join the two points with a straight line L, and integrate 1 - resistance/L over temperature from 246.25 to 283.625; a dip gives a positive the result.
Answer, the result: -4.0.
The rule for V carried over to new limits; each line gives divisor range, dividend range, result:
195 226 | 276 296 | 0.65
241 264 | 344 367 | 0.89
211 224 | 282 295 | 0.59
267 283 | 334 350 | 0.92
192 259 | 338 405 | 0.89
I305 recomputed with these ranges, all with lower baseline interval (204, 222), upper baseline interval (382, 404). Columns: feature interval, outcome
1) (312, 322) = 0.09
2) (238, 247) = -0.10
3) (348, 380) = -0.03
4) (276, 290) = 0.29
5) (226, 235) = -0.06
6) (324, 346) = 0.03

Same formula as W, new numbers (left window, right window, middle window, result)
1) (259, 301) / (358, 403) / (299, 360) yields 0.01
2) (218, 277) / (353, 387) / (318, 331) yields 0.01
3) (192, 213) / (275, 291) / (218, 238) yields -0.06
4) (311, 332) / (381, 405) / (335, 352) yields 0.05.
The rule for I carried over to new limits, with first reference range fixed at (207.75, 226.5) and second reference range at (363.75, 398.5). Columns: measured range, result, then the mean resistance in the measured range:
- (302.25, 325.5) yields 3.3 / 232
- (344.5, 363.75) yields -0.6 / 275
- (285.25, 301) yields 7.1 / 148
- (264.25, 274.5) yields -1.1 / 302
